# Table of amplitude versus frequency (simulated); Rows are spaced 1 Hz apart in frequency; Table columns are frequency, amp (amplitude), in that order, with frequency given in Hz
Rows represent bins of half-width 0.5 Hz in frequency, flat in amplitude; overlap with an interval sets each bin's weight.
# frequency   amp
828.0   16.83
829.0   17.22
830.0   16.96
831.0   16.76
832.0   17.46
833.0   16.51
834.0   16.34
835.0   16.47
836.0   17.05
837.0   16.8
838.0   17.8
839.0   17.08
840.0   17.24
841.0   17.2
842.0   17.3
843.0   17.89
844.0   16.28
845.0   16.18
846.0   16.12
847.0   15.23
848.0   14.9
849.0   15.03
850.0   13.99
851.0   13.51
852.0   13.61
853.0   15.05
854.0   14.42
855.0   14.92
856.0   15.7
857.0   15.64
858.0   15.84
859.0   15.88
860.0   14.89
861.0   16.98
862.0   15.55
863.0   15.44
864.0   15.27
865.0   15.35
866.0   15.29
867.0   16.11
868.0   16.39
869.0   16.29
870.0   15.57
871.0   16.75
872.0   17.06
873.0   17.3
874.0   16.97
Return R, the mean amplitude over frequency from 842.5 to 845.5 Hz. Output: 16.8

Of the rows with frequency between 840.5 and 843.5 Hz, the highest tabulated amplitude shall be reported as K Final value 17.89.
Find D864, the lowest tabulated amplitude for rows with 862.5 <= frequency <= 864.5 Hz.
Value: 15.27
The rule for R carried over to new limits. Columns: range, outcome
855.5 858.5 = 15.7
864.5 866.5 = 15.3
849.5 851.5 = 13.8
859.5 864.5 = 15.6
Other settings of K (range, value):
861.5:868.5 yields 16.39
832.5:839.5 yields 17.8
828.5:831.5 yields 17.22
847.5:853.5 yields 15.05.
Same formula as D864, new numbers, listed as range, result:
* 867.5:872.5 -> 15.57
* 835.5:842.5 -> 16.8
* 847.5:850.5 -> 13.99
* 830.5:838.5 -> 16.34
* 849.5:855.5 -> 13.51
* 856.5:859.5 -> 15.64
